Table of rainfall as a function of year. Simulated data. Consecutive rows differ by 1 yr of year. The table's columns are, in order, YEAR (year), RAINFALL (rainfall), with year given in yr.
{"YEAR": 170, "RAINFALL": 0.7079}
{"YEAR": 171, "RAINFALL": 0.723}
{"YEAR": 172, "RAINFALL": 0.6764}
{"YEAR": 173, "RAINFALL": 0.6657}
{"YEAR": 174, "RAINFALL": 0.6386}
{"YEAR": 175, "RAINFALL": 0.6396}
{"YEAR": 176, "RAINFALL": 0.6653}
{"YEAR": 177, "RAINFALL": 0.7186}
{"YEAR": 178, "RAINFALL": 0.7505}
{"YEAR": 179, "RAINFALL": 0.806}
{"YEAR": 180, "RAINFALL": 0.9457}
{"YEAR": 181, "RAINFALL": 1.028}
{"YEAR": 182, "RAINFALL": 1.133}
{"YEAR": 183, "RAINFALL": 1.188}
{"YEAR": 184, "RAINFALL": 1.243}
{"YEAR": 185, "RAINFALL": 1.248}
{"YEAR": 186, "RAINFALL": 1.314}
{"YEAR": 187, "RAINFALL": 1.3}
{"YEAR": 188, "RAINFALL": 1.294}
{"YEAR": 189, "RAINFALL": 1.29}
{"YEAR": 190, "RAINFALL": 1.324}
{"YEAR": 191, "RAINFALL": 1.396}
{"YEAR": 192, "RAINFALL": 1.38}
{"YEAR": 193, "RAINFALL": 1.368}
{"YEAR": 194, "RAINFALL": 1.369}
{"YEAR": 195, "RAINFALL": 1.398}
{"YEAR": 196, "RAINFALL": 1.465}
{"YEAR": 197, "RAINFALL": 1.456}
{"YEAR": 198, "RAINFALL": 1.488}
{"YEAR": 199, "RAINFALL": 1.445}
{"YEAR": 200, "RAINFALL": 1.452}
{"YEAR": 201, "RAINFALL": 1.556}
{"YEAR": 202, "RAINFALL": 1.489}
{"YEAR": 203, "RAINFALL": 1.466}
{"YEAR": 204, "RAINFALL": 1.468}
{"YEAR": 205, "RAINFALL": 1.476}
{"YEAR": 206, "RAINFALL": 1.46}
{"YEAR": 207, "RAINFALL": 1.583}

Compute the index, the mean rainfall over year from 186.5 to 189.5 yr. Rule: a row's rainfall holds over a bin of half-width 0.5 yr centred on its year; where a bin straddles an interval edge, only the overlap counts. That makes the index 1.29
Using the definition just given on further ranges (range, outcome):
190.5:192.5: 1.39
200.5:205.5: 1.49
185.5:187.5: 1.31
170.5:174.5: 0.676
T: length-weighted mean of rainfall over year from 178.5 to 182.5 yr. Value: 0.978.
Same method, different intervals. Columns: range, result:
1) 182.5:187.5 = 1.26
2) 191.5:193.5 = 1.37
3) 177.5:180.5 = 0.834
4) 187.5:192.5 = 1.34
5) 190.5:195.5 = 1.38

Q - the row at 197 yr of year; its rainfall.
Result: 1.456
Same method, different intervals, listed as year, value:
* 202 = 1.489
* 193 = 1.368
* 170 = 0.7079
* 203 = 1.466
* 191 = 1.396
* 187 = 1.3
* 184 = 1.243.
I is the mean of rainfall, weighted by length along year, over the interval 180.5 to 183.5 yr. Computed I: 1.12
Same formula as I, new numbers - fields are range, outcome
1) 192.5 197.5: 1.41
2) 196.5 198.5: 1.47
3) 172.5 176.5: 0.652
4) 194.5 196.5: 1.43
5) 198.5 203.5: 1.48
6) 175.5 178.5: 0.711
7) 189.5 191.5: 1.36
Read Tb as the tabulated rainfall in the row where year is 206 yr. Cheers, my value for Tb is 1.46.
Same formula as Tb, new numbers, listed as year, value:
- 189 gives 1.29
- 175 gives 0.6396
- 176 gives 0.6653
